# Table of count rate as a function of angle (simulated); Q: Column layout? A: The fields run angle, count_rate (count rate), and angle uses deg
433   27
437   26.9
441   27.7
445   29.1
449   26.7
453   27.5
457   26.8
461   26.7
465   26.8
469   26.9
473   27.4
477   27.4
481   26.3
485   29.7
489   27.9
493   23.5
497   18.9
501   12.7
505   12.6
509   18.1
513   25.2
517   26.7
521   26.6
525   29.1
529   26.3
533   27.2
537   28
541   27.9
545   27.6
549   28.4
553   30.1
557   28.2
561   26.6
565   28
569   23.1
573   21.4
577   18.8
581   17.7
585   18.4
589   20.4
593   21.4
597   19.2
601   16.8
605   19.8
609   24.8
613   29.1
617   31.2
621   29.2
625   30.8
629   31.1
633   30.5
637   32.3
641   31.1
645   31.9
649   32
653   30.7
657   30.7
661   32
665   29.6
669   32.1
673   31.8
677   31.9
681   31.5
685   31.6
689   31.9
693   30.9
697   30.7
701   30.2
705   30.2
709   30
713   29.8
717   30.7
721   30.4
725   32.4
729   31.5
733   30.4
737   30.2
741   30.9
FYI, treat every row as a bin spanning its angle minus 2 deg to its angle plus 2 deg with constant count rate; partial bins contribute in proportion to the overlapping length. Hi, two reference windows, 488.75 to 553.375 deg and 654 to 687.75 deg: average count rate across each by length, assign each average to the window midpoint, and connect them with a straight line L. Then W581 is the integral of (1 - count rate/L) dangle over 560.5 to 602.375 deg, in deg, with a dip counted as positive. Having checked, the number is 9.5 deg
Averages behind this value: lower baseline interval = 24.3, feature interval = 20.9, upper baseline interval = 31.4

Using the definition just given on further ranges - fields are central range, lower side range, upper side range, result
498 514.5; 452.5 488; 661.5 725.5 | 6.4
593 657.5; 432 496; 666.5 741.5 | 3.9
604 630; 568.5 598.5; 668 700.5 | -4.8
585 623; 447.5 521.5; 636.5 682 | 7.8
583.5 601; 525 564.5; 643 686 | 5.8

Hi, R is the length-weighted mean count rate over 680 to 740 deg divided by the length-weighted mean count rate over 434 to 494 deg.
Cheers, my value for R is 1.1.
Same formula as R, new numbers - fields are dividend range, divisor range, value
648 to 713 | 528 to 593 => 1.25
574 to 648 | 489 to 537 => 1.10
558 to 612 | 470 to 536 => 0.89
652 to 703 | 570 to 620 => 1.43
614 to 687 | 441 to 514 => 1.27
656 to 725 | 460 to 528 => 1.28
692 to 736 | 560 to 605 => 1.47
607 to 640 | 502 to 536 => 1.26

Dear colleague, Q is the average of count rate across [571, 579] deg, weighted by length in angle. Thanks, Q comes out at 20.1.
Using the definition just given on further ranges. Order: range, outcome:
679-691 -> 31.7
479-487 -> 28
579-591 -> 18.8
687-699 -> 31.2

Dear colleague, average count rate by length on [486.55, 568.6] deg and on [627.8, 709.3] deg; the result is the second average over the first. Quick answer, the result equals 1.25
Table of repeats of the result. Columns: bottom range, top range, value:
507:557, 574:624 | 0.83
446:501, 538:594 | 0.94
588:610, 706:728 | 1.52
